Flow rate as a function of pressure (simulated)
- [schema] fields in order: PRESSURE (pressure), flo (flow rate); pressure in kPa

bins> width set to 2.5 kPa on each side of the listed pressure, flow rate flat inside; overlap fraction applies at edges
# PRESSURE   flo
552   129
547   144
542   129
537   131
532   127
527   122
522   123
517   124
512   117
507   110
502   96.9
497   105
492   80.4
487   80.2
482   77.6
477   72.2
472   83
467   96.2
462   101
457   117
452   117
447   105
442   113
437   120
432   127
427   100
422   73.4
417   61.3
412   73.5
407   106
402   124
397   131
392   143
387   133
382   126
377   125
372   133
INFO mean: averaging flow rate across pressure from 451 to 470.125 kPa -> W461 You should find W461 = 106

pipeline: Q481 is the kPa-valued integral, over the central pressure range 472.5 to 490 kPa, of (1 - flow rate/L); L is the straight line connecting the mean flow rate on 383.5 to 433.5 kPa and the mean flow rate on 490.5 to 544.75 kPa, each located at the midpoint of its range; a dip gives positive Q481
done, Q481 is 5.5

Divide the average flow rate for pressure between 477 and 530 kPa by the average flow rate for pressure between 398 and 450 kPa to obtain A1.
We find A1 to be 1.01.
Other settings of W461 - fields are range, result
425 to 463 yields 113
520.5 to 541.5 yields 126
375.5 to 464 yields 111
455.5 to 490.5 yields 88.6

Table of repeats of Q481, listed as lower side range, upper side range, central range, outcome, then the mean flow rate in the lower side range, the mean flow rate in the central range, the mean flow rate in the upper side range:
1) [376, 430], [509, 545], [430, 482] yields 5.2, 108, 104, 125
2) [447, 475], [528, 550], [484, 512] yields 4.9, 102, 96.2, 132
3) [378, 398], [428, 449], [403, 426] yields 7.6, 133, 82.9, 115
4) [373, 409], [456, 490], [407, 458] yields 2.7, 127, 100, 88.3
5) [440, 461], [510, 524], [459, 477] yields 3.7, 112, 91.1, 121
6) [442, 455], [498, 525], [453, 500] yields 8.9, 112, 91.2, 114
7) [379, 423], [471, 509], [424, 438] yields -1.6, 109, 114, 88.1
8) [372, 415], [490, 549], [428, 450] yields 0.8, 120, 115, 118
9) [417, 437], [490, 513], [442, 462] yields -2.5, 97.8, 112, 101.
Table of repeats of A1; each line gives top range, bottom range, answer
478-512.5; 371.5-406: 0.72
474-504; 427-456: 0.74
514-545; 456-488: 1.42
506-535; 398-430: 1.31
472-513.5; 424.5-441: 0.79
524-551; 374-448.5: 1.17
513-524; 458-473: 1.27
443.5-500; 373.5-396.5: 0.72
